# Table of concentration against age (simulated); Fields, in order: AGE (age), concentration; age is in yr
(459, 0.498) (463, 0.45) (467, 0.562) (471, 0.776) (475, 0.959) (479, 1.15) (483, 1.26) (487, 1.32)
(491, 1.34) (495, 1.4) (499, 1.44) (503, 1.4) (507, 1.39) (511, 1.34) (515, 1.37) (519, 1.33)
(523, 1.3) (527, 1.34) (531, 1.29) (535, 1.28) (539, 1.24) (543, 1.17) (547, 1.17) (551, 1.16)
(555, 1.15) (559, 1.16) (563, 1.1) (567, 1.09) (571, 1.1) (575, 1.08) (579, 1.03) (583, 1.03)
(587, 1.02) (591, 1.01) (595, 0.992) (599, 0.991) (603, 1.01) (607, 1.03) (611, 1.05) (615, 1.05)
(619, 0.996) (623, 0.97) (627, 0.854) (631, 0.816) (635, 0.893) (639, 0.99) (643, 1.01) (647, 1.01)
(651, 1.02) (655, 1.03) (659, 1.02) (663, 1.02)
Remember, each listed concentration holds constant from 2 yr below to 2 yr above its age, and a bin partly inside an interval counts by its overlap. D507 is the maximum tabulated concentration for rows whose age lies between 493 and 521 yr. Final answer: 1.44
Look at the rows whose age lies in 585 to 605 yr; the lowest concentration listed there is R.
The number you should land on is 0.991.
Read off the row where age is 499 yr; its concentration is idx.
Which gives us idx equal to 1.44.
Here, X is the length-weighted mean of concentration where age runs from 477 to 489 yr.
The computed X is 1.24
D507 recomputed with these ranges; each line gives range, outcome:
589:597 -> 1.01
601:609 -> 1.03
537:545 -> 1.24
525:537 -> 1.34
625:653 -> 1.02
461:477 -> 0.959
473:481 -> 1.15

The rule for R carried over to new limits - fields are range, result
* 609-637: 0.816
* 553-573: 1.09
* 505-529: 1.3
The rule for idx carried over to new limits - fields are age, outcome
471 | 0.776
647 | 1.01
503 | 1.4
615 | 1.05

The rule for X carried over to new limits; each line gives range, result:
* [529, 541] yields 1.27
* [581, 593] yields 1.02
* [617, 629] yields 0.94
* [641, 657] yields 1.02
